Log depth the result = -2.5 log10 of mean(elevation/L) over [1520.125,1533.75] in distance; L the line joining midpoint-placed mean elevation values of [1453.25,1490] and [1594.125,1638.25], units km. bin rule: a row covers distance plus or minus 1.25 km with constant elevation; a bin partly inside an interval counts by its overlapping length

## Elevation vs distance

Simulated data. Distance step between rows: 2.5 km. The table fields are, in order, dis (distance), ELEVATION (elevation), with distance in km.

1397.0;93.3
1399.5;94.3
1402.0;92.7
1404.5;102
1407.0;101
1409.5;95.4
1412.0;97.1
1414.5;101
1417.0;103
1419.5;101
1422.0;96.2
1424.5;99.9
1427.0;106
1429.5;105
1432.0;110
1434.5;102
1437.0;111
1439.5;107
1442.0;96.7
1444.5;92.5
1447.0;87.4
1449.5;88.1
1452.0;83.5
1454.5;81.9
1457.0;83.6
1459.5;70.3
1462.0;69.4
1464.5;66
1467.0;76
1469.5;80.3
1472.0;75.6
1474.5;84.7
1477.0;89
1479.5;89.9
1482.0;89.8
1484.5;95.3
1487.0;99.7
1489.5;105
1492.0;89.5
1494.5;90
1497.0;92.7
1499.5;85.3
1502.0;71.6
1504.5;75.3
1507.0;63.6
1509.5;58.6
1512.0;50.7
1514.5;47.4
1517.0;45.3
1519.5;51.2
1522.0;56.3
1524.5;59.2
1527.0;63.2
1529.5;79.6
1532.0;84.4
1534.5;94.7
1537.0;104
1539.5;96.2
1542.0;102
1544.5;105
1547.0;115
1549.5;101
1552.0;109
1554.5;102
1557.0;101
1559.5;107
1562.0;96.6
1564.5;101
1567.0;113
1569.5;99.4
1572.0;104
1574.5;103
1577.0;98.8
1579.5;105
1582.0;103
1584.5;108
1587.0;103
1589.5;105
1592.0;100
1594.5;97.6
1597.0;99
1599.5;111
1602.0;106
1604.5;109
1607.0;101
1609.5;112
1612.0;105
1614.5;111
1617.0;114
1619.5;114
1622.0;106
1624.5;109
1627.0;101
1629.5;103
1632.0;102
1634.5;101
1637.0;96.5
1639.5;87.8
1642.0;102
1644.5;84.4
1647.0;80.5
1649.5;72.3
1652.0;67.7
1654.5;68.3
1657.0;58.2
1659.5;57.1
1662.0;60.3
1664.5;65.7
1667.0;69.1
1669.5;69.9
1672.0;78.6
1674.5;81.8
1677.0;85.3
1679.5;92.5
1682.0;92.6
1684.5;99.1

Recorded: 0.32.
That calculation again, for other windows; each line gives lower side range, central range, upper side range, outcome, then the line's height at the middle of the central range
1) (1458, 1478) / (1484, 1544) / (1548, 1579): 0.15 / 89.2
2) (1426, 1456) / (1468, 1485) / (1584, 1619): 0.16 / 99.3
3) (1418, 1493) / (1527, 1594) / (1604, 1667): -0.11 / 91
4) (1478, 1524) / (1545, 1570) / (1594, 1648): -0.19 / 88.1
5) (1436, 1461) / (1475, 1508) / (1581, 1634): 0.08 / 94.1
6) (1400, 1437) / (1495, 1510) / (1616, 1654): 0.28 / 98.9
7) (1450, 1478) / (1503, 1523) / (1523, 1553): 0.48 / 87.6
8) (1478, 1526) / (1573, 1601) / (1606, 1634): -0.06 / 97.9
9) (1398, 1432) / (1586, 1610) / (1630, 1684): -0.22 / 85.1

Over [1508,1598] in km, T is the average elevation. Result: 90.7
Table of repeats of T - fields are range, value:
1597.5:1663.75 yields 93.7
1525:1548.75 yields 92.8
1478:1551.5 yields 81.7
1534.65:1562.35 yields 103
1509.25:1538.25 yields 66.5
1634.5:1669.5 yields 75.4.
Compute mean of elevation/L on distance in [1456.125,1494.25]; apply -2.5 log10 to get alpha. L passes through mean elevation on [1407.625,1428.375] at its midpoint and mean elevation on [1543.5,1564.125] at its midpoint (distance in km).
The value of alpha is 0.20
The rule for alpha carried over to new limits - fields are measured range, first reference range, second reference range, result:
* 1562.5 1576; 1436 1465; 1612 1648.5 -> -0.082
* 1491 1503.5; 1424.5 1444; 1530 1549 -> 0.186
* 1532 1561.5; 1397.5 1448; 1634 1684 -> -0.155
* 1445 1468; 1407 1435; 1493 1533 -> 0.123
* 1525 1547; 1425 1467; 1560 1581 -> 0.093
